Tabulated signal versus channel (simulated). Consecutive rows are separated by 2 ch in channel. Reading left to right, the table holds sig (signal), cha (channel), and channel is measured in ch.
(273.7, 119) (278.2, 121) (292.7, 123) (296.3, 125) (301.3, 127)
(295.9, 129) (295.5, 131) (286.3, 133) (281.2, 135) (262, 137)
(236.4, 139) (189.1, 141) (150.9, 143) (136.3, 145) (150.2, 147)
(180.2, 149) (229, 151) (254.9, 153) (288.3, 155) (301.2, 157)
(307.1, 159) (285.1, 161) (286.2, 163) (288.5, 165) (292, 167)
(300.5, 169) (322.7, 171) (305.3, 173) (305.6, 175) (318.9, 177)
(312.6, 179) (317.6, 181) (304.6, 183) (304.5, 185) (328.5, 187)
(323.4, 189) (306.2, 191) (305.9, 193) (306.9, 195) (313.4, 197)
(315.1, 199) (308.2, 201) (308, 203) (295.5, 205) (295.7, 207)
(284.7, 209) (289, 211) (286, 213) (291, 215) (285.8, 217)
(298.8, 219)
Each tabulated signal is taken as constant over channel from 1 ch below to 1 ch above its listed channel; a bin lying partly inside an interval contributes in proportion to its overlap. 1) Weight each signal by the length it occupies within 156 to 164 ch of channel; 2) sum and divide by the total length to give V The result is 295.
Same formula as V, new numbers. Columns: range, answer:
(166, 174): 305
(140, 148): 157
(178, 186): 310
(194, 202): 311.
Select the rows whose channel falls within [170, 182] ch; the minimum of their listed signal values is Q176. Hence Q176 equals 305.3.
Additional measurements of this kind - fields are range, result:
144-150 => 136.3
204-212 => 284.7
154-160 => 288.3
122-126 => 292.7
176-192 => 304.5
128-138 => 262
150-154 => 229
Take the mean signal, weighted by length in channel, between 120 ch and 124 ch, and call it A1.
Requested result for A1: 285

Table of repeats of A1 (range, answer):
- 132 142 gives 251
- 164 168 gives 290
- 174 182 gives 314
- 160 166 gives 287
